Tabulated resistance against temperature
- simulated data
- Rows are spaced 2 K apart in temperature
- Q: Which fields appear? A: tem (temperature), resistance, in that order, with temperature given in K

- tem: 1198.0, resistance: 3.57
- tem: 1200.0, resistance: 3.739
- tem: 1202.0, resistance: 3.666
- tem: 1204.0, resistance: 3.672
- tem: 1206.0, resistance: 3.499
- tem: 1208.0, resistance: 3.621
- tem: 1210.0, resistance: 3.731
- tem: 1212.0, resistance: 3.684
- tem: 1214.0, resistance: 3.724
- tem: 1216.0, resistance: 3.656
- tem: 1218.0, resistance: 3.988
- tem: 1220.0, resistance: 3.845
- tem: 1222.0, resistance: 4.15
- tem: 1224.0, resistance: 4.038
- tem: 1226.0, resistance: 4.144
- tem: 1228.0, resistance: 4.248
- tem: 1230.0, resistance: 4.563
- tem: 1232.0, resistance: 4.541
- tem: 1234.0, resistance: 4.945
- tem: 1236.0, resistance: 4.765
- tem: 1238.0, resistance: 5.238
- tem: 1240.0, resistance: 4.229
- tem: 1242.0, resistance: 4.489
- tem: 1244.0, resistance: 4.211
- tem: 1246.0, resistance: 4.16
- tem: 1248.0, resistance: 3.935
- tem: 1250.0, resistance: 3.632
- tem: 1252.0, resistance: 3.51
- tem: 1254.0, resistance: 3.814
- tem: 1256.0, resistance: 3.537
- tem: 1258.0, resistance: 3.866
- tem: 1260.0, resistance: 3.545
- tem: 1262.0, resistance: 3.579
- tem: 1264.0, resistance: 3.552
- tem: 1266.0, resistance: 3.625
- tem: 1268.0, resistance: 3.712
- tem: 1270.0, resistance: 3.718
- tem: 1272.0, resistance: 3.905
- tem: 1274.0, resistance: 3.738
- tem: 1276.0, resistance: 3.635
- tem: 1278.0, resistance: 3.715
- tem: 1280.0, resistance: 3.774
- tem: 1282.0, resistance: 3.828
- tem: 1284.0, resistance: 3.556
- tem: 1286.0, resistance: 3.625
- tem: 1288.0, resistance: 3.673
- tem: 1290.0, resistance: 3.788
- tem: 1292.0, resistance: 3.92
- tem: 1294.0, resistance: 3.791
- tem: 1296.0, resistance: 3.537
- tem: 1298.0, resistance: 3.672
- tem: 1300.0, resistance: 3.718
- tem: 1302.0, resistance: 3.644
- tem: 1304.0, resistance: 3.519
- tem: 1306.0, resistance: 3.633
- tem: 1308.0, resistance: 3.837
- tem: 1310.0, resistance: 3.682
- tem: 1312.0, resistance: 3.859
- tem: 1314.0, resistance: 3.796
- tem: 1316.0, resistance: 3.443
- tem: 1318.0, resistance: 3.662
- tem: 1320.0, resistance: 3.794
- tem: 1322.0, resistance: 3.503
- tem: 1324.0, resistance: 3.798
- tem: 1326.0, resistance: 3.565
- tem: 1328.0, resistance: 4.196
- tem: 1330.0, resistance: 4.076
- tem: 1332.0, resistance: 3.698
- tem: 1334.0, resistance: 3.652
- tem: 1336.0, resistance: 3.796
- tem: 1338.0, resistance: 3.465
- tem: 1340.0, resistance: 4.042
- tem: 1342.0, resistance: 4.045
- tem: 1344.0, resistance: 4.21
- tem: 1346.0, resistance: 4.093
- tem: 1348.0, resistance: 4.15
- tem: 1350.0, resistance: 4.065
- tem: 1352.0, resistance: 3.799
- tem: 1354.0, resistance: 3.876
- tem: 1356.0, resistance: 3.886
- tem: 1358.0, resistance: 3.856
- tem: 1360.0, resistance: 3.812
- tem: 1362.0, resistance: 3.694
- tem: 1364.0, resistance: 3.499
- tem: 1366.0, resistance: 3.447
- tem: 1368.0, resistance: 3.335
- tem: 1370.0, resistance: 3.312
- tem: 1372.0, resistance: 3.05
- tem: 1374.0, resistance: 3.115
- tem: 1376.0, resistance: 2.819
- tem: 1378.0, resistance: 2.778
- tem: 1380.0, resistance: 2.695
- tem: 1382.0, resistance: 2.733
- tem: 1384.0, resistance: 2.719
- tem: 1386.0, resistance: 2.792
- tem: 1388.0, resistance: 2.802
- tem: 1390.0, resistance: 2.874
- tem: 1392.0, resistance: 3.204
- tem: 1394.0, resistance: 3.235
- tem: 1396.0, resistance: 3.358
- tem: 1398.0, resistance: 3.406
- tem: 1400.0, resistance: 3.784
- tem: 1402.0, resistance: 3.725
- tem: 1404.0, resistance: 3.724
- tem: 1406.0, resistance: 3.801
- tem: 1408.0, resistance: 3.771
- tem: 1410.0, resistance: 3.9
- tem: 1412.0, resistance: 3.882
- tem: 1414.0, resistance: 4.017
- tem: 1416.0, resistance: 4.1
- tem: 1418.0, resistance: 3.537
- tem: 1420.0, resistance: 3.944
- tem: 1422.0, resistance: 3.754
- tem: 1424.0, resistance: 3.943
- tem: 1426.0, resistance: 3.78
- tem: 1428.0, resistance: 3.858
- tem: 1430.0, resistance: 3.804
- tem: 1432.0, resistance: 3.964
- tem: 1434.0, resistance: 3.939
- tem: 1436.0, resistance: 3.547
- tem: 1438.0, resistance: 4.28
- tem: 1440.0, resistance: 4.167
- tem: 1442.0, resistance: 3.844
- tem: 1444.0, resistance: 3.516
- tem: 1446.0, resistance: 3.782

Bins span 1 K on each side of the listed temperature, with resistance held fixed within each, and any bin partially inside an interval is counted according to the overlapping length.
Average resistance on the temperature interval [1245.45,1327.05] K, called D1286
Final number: 3.7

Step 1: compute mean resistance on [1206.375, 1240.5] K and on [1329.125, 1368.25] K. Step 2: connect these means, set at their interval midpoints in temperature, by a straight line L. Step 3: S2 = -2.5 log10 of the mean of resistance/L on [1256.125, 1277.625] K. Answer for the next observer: 0.104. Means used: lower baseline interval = 4.17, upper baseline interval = 3.83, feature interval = 3.68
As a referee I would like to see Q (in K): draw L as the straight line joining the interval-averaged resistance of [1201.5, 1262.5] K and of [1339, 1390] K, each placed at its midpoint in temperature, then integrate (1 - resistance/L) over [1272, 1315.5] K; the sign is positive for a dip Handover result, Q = 0.45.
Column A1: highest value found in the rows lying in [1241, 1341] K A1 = 4.489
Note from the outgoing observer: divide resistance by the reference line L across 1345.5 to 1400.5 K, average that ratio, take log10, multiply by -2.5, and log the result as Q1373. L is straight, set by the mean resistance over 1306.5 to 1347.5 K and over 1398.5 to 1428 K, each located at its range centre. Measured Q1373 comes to 0.14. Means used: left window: 3.81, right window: 3.83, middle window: 3.35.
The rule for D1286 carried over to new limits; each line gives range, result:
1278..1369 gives 3.76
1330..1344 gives 3.83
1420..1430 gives 3.84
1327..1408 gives 3.52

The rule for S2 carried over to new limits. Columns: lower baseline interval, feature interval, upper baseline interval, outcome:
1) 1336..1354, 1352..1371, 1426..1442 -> 0.09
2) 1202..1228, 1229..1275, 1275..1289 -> -0.08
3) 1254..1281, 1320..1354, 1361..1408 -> -0.14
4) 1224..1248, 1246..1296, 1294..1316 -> 0.10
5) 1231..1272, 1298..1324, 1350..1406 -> 0.01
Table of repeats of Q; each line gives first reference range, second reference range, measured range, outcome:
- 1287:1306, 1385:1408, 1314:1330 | -0.6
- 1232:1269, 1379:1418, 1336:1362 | -2.3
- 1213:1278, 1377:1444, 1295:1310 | 0.8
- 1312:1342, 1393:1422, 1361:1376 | 1.7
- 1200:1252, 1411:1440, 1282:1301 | 1.5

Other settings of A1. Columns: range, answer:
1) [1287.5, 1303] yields 3.92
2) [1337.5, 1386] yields 4.21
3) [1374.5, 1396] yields 3.358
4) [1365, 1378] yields 3.447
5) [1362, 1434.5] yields 4.1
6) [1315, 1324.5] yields 3.798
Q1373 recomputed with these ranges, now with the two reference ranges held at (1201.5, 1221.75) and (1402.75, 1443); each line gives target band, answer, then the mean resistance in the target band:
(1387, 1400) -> 0.20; 3.2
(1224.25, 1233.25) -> -0.17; 4.36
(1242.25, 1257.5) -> -0.03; 3.86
